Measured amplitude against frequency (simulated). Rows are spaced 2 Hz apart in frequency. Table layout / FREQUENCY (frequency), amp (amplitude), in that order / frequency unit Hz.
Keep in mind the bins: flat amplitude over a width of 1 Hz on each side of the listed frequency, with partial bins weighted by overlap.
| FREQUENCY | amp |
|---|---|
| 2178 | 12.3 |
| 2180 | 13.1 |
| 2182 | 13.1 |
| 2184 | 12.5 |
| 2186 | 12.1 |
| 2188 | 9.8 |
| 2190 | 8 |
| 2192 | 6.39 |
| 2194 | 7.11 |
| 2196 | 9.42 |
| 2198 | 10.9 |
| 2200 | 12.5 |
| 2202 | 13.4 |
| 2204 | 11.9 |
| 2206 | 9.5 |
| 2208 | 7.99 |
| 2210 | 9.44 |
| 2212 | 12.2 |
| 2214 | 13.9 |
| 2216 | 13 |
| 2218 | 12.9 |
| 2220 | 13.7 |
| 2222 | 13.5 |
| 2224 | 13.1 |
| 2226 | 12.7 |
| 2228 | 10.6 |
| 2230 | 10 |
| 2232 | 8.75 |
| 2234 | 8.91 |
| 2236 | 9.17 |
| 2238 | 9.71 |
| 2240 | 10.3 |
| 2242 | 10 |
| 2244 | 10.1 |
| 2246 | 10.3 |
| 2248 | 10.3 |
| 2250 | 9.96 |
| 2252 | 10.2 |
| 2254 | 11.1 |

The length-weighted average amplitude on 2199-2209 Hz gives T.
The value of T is 11.1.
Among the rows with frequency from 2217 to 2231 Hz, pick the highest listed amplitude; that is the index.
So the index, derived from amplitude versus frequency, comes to 13.7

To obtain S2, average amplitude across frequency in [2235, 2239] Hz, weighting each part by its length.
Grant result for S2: 9.44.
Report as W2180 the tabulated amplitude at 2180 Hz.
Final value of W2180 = 13.1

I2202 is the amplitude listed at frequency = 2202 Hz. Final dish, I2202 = 13.4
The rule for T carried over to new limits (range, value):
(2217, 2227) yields 13.2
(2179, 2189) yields 12.1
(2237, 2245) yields 10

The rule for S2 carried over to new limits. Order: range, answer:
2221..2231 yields 12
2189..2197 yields 7.73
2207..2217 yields 11.3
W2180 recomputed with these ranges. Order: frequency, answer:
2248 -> 10.3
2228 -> 10.6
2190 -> 8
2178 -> 12.3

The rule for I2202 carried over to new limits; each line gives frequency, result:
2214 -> 13.9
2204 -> 11.9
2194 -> 7.11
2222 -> 13.5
